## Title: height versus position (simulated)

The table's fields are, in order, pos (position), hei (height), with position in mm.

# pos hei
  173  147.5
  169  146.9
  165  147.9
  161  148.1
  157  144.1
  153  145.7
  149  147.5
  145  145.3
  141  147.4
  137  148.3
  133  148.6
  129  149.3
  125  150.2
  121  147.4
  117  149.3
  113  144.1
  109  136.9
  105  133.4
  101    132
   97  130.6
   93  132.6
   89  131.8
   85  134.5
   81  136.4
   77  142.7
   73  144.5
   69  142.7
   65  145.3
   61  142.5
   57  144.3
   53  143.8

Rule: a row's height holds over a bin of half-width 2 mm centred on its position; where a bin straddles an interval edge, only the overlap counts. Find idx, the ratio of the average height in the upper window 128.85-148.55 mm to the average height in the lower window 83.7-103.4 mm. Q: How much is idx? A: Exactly 1.1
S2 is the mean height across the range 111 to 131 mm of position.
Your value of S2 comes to 148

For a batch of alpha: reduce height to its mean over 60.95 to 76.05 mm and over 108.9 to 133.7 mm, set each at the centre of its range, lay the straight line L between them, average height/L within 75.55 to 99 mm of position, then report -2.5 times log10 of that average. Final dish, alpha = 0.08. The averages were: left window 144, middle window 135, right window 147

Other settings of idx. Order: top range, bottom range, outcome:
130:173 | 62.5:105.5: 1.07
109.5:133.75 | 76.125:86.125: 1.07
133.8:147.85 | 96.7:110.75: 1.10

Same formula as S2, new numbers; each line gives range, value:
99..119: 139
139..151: 147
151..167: 146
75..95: 136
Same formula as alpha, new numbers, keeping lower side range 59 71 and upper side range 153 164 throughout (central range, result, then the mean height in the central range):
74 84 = 0.03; 140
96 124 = 0.04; 140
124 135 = -0.03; 149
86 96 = 0.09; 132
